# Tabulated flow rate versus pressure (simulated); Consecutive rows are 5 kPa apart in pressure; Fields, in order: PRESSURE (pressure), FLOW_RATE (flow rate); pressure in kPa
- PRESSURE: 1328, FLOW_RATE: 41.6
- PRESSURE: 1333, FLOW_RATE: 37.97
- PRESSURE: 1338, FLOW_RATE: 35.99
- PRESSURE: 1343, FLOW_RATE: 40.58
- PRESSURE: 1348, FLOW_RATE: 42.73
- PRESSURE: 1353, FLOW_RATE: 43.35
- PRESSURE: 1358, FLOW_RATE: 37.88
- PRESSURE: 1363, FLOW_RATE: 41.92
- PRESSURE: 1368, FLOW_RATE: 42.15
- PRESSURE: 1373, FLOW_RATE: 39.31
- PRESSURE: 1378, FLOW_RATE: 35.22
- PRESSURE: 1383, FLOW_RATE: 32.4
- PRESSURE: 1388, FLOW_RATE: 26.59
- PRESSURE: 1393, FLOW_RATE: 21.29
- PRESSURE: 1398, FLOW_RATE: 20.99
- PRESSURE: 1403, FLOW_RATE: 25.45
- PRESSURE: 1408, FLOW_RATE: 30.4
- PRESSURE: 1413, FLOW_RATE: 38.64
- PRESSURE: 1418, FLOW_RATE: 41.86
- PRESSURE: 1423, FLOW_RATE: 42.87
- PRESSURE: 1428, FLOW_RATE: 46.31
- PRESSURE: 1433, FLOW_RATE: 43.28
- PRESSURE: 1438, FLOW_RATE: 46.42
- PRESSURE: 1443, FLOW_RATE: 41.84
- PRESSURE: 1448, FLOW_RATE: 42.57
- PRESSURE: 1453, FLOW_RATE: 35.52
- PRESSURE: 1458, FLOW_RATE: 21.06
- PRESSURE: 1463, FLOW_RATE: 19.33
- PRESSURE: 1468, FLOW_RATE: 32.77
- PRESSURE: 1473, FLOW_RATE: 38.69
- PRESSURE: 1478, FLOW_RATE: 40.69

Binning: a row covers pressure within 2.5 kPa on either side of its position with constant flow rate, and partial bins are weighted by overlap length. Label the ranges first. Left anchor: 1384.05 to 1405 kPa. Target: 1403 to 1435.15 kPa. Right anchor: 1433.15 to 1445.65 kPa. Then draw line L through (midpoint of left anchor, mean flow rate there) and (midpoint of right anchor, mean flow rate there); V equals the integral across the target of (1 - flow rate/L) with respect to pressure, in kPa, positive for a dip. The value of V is -3.9 kPa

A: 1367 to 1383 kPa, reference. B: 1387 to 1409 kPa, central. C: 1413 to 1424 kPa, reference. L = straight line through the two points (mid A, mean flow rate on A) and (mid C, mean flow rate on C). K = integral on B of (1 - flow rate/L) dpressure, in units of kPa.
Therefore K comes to 8.4 kPa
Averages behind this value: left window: 37.6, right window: 41.4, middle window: 24.5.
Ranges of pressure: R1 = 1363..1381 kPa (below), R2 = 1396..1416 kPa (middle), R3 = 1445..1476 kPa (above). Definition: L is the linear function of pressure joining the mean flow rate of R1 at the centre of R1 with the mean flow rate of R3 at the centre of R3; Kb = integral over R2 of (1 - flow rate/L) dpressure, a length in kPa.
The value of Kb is 3.8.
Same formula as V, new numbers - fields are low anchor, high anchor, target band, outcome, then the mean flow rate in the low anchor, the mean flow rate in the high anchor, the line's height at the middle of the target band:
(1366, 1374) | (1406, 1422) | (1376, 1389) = 2.7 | 40.9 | 37.7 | 40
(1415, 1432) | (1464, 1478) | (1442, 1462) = 2.6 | 43.5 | 34.9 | 38.3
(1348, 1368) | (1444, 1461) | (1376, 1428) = 7.2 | 41.4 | 33.4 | 37.7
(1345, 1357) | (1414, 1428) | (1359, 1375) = 0.6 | 42.3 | 42.7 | 42.4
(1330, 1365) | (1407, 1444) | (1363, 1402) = 8.8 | 40.1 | 41.9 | 40.9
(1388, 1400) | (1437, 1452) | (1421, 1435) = -3.3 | 22.3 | 42.5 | 35.9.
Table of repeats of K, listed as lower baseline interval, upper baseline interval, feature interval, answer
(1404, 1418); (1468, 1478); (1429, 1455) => -4.3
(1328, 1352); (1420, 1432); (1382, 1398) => 6.4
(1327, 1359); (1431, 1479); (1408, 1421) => -0.3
